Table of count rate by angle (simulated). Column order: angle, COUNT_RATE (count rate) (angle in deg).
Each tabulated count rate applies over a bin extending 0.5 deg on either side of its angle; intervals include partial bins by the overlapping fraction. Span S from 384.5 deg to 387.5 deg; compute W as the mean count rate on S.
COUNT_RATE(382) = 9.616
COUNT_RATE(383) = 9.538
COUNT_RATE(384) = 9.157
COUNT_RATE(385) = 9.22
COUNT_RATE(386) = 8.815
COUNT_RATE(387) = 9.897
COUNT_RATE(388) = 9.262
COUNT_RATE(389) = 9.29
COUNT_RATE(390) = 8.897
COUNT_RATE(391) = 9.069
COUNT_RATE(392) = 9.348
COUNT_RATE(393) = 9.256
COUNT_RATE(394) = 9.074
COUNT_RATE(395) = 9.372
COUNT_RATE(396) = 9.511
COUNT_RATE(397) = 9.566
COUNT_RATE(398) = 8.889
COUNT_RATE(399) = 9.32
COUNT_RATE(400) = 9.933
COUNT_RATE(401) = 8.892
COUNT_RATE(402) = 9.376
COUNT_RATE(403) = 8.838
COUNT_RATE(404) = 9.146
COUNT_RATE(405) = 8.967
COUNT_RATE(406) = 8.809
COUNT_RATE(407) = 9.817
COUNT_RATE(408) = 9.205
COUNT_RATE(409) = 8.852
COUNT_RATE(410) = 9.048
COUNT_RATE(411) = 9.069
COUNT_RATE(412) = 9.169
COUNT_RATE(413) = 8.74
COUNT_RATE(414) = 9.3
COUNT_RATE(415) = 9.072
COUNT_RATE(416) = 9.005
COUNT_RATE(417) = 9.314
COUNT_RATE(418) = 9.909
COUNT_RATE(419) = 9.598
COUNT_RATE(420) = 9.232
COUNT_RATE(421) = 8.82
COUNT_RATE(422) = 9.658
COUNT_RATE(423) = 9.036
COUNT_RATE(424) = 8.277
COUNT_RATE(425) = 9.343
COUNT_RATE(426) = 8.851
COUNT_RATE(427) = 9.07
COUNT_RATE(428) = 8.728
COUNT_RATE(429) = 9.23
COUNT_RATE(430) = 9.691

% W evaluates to 9.31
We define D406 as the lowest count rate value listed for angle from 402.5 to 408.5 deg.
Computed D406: 8.809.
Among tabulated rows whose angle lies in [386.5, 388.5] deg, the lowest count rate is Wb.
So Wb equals 9.262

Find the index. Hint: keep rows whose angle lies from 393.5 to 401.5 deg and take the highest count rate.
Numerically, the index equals 9.933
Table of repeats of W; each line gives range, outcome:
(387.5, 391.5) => 9.13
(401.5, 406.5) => 9.03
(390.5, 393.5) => 9.22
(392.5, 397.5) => 9.36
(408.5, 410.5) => 8.95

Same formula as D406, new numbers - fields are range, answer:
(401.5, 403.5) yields 8.838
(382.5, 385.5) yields 9.157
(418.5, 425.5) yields 8.277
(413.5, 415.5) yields 9.072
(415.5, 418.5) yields 9.005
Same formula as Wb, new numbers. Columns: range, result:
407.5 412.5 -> 8.852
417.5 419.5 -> 9.598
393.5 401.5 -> 8.889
